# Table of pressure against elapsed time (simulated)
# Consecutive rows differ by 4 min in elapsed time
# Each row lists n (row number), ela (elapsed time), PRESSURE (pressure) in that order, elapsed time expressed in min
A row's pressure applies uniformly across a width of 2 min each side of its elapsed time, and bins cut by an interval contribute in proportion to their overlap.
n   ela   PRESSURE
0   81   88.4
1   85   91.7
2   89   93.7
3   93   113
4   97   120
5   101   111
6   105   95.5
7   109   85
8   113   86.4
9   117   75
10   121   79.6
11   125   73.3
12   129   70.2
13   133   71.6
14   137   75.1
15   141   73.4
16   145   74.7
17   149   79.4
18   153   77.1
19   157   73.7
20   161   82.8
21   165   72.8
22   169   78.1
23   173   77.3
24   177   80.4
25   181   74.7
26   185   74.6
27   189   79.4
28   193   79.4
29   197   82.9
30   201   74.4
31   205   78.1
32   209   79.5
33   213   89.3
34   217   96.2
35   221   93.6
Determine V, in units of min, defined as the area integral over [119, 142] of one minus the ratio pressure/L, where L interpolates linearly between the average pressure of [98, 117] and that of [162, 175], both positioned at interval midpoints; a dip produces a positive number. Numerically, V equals 3.5 min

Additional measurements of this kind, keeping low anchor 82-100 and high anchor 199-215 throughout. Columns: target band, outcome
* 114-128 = 3.09 min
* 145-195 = 5.94 min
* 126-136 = 2.54 min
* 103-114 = 1.23 min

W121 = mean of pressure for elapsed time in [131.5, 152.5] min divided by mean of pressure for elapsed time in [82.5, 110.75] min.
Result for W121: 0.74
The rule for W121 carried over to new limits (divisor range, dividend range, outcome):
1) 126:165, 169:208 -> 1.04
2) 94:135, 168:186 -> 0.88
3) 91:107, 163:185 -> 0.70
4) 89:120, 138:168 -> 0.79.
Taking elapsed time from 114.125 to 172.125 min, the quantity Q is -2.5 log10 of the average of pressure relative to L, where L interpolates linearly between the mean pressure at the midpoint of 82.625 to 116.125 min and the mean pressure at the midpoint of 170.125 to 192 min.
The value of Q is 0.151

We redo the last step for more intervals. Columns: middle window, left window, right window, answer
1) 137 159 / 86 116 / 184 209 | 0.178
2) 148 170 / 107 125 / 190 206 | 0.034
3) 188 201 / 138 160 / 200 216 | 0.009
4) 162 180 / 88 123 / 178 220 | 0.108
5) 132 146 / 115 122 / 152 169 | 0.044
